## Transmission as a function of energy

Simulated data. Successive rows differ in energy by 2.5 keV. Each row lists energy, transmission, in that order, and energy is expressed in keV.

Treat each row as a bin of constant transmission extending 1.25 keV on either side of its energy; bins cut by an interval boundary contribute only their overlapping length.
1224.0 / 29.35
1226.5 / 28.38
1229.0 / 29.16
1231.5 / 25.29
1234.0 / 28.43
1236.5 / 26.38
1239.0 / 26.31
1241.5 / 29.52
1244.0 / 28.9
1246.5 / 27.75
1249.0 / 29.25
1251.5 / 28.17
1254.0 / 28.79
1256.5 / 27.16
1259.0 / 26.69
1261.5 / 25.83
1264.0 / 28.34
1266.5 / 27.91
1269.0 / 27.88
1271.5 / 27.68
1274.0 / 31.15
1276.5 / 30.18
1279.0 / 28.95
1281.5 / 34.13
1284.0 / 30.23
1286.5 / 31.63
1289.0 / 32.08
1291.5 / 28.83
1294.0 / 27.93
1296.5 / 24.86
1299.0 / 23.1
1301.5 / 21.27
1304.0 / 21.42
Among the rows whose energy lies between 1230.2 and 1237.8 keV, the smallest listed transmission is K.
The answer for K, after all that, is 25.29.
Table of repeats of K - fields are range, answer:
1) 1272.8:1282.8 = 28.95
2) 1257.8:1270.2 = 25.83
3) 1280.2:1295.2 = 27.93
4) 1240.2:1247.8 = 27.75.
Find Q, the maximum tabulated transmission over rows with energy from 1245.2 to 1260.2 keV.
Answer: 29.25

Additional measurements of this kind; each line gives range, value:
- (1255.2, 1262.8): 27.16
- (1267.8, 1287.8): 34.13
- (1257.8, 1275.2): 31.15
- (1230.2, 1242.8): 29.52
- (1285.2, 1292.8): 32.08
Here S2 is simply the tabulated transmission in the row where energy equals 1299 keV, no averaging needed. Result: 23.1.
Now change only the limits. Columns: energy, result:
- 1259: 26.69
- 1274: 31.15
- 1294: 27.93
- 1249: 29.25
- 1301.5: 21.27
